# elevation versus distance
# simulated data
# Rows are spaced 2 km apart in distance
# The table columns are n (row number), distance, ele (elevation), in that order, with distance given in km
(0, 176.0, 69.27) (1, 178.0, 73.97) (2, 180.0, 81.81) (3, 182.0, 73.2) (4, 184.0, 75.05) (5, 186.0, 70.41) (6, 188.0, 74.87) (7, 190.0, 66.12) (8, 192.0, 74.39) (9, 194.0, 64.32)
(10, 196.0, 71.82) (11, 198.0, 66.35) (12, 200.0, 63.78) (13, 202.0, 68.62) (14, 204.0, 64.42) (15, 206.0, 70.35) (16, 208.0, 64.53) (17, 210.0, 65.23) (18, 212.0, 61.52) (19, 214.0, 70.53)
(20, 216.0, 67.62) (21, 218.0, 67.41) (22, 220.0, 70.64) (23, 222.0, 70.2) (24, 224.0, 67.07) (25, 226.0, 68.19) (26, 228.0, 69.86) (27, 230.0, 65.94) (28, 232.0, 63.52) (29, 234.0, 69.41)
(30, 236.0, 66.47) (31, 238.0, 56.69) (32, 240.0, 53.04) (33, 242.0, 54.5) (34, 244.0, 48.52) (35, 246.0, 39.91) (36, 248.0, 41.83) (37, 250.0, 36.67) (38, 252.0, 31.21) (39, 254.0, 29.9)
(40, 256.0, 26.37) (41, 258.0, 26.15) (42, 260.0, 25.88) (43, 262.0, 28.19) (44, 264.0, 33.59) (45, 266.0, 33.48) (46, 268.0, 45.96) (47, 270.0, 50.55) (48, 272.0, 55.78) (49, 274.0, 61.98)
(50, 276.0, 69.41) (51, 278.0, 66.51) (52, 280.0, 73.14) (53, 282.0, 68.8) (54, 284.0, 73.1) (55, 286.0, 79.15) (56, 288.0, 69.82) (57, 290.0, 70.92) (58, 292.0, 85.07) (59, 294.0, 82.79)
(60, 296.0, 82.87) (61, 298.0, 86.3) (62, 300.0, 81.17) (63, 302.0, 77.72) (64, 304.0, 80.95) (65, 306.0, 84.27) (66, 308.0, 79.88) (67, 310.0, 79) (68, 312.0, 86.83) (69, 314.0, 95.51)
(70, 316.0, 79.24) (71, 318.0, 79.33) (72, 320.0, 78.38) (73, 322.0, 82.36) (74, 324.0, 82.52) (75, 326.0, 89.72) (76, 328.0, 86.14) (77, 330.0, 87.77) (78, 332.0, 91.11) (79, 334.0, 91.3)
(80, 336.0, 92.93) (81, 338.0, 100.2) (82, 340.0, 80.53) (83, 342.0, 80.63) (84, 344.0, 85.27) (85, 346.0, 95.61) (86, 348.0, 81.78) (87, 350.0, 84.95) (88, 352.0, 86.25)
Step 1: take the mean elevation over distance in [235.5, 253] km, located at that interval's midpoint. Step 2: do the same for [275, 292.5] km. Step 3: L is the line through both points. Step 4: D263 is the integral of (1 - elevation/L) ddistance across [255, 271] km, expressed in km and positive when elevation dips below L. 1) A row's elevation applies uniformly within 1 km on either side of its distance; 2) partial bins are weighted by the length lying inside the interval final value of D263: 7.0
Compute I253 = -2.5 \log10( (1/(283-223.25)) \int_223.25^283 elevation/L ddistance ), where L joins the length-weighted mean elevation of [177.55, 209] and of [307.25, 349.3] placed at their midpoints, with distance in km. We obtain 0.45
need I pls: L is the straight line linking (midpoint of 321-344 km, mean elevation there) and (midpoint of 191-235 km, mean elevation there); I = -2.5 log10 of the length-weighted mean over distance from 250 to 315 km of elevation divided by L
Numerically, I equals 0.27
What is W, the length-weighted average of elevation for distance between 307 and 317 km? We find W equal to 84.1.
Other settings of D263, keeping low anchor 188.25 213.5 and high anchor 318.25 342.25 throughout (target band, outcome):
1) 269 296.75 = 3.2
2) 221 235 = 0.7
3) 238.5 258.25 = 9.2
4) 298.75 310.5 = 0.3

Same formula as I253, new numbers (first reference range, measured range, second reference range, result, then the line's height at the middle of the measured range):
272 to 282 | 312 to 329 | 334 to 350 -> -0.044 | 81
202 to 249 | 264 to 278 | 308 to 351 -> 0.360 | 72.9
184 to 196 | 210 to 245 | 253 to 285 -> -0.074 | 59.9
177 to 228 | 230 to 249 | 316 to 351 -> 0.313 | 74.1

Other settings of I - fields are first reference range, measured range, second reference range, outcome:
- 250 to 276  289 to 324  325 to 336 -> -0.16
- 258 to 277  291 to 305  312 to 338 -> -0.23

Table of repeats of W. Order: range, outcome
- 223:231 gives 67.8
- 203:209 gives 66.4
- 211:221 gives 67.5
